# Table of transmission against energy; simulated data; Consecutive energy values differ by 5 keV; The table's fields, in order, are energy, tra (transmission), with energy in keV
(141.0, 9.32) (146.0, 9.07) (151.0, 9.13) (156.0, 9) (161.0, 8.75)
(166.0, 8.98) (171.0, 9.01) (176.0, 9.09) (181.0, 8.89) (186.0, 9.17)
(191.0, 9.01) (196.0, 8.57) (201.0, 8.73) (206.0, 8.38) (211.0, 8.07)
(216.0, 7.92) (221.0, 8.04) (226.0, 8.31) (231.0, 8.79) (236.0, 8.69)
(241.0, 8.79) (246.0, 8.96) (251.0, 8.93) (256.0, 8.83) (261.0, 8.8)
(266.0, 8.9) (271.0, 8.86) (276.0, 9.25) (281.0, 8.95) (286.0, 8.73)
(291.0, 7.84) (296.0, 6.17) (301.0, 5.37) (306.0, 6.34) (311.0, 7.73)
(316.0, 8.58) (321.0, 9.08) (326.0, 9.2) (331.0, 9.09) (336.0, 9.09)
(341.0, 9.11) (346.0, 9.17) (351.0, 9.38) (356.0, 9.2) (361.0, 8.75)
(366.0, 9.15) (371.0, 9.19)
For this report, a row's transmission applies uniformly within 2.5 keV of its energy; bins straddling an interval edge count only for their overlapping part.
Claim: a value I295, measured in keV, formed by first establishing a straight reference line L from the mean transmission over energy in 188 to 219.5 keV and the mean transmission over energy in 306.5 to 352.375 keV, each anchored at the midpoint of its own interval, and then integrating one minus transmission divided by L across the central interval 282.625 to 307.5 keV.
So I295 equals 4.9 keV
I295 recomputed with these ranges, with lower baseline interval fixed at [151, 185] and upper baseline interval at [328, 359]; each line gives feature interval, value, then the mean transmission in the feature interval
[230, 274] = 1.1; 8.85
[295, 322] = 5.8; 7.17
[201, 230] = 2.6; 8.23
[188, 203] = 0.4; 8.78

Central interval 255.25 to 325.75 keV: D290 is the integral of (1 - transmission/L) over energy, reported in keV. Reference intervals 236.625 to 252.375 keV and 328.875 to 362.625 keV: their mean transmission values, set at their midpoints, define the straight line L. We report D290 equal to 6.8 keV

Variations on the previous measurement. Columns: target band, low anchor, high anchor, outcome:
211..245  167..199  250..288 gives 1.9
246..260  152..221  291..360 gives -0.6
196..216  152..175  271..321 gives 0.5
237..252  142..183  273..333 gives -0.8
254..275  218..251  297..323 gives -2.0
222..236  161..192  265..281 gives 0.8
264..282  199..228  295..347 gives -1.8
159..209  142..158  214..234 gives -0.7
